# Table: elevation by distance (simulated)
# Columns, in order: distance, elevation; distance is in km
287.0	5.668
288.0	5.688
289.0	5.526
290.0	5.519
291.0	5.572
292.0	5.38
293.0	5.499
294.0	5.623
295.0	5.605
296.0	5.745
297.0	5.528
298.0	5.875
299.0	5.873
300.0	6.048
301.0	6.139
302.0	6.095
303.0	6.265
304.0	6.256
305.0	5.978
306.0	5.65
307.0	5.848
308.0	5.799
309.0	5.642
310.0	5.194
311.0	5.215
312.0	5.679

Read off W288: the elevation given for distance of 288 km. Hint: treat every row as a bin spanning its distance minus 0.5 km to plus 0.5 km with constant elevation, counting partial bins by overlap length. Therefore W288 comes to 5.688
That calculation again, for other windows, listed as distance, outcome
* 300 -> 6.048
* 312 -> 5.679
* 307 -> 5.848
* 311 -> 5.215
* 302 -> 6.095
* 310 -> 5.194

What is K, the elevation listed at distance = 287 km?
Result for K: 5.668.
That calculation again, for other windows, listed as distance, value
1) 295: 5.605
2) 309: 5.642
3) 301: 6.139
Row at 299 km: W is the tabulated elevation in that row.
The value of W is 5.873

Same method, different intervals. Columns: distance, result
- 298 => 5.875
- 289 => 5.526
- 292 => 5.38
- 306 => 5.65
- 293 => 5.499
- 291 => 5.572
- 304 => 6.256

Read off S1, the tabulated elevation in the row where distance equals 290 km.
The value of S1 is 5.519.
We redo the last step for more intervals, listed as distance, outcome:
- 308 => 5.799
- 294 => 5.623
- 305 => 5.978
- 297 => 5.528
